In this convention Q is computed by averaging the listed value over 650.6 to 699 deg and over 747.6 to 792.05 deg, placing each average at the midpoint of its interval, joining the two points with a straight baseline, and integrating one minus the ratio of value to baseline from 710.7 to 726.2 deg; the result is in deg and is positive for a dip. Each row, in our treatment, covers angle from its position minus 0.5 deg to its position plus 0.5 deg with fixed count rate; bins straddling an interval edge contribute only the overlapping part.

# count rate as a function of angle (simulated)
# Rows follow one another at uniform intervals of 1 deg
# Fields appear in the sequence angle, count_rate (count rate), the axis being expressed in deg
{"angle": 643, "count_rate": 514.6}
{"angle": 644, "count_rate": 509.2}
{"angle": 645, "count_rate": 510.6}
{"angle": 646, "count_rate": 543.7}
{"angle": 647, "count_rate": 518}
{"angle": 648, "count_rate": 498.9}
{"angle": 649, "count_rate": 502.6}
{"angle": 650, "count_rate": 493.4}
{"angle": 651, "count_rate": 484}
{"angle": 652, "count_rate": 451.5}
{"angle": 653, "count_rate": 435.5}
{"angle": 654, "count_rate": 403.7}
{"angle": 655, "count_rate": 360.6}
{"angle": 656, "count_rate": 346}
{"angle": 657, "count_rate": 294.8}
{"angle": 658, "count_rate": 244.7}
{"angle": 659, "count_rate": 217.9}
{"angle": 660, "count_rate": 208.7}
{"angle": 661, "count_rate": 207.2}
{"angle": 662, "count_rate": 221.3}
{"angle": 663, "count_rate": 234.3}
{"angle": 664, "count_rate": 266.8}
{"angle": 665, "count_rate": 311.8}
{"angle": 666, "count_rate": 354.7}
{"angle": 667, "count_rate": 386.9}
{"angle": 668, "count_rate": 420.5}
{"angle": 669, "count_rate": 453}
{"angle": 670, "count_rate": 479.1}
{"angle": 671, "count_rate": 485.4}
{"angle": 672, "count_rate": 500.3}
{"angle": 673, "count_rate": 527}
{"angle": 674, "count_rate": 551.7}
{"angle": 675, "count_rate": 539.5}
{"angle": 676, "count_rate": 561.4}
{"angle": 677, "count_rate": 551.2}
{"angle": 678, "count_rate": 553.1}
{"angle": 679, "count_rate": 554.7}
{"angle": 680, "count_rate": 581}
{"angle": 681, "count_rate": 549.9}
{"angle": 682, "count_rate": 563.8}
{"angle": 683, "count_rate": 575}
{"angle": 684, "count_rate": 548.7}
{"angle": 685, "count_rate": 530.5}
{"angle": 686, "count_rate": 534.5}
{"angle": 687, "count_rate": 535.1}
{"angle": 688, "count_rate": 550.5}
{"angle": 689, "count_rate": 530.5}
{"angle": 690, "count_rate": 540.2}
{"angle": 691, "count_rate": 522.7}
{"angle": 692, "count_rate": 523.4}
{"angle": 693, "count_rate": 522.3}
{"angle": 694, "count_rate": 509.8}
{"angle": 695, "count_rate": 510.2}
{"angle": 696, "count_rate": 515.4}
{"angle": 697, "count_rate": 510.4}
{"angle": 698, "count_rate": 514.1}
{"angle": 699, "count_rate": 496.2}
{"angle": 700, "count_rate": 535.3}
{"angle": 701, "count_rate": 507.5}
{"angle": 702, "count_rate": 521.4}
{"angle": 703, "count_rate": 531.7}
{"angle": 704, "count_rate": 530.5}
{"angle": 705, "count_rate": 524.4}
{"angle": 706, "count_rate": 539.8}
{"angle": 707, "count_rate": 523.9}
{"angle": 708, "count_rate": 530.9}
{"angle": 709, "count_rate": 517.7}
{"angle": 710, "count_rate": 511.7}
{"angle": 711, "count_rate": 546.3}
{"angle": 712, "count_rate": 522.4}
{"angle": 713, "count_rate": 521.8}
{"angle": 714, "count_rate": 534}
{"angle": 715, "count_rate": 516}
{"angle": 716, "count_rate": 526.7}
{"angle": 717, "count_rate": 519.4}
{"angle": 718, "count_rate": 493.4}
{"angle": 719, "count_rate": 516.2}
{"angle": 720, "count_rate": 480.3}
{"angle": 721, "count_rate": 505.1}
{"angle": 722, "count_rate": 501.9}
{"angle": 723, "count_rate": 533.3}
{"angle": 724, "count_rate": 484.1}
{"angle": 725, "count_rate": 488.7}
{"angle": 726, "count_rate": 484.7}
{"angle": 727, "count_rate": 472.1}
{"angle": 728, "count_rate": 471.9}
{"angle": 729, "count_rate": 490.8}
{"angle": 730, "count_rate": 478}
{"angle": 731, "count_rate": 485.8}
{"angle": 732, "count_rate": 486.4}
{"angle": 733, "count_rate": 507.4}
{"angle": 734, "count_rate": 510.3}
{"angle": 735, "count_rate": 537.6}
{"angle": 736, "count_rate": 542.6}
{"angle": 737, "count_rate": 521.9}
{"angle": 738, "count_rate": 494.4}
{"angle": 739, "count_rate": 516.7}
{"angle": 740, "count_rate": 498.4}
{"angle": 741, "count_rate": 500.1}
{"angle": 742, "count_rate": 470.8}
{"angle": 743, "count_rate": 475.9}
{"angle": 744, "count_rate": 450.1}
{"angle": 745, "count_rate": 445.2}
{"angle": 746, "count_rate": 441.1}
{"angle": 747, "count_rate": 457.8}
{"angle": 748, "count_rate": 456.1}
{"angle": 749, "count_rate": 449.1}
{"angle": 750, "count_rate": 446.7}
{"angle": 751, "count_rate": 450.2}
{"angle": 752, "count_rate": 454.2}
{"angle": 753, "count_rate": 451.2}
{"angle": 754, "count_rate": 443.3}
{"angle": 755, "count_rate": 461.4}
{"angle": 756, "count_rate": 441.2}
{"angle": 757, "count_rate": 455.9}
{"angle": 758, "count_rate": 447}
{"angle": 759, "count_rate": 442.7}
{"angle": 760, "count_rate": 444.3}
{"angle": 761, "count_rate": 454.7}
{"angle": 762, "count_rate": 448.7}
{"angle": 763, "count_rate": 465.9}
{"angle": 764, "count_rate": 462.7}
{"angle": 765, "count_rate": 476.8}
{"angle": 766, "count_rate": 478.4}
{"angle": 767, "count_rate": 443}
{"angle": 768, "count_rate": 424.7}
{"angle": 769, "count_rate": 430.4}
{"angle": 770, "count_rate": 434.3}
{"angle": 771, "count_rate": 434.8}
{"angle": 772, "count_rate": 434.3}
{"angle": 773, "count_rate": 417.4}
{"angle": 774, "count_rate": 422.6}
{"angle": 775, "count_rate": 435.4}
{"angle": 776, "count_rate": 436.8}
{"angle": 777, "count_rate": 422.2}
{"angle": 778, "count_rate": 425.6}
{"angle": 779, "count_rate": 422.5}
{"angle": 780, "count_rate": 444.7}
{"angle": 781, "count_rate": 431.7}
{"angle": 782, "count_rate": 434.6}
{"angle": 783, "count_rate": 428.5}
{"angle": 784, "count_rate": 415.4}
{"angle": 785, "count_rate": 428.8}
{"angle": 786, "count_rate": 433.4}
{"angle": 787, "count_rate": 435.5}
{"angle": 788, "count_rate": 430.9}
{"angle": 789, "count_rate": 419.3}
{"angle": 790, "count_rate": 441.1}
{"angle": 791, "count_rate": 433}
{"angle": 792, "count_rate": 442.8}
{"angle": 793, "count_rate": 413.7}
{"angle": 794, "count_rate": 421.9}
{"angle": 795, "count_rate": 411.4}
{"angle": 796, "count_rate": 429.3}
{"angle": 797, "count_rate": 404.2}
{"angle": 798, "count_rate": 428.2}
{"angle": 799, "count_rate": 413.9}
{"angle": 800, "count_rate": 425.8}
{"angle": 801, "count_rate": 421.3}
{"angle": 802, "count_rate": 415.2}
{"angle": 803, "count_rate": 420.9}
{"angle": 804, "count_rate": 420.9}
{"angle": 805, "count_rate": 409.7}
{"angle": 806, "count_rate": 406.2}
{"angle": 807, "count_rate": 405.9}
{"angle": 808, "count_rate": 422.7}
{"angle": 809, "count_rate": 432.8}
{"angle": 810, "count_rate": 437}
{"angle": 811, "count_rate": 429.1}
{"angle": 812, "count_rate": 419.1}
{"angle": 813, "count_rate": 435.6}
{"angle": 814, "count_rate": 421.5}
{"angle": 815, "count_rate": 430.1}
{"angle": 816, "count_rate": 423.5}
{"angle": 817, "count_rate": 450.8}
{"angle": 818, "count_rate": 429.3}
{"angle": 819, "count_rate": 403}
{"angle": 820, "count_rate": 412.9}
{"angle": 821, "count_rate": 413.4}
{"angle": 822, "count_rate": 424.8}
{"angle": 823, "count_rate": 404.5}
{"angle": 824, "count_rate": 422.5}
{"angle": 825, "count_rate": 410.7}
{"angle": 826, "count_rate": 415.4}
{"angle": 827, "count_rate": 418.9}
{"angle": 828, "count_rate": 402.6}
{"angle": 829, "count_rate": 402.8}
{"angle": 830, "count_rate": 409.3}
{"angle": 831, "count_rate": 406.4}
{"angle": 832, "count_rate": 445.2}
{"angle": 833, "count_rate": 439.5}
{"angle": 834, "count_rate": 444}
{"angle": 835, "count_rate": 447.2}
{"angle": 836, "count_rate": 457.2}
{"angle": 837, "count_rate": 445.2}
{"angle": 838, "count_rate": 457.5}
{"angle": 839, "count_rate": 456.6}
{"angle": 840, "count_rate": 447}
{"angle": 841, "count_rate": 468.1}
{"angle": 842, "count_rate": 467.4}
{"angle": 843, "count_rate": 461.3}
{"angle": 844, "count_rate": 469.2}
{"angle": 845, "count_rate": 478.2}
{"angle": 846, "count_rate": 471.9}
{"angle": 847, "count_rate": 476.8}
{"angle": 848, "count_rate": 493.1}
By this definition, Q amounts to -2.2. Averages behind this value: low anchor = 454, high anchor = 441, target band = 511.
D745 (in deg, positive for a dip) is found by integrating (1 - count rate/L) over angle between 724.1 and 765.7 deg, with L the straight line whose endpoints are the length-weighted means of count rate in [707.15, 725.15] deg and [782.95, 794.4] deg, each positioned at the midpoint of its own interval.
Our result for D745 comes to 0.7 deg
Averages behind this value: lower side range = 515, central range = 473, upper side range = 429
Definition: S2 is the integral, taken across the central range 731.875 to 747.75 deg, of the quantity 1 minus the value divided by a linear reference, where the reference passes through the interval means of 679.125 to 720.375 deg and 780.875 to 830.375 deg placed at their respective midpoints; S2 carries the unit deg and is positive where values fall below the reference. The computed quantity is -0.1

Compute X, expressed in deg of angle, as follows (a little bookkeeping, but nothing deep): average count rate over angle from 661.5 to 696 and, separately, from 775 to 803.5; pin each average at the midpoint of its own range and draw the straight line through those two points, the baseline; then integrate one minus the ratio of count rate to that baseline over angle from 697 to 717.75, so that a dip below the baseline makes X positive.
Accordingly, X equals -2.24 deg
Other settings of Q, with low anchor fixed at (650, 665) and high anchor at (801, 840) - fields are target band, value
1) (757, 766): -1.6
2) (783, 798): -0.8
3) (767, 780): -1.2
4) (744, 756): -2.2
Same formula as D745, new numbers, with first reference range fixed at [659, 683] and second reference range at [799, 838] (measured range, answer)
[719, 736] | -2.60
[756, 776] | -0.78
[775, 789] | -0.11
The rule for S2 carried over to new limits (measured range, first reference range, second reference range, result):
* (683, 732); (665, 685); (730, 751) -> -2.0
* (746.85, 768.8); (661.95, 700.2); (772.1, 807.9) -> -0.4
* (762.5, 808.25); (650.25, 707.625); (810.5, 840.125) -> 0.8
